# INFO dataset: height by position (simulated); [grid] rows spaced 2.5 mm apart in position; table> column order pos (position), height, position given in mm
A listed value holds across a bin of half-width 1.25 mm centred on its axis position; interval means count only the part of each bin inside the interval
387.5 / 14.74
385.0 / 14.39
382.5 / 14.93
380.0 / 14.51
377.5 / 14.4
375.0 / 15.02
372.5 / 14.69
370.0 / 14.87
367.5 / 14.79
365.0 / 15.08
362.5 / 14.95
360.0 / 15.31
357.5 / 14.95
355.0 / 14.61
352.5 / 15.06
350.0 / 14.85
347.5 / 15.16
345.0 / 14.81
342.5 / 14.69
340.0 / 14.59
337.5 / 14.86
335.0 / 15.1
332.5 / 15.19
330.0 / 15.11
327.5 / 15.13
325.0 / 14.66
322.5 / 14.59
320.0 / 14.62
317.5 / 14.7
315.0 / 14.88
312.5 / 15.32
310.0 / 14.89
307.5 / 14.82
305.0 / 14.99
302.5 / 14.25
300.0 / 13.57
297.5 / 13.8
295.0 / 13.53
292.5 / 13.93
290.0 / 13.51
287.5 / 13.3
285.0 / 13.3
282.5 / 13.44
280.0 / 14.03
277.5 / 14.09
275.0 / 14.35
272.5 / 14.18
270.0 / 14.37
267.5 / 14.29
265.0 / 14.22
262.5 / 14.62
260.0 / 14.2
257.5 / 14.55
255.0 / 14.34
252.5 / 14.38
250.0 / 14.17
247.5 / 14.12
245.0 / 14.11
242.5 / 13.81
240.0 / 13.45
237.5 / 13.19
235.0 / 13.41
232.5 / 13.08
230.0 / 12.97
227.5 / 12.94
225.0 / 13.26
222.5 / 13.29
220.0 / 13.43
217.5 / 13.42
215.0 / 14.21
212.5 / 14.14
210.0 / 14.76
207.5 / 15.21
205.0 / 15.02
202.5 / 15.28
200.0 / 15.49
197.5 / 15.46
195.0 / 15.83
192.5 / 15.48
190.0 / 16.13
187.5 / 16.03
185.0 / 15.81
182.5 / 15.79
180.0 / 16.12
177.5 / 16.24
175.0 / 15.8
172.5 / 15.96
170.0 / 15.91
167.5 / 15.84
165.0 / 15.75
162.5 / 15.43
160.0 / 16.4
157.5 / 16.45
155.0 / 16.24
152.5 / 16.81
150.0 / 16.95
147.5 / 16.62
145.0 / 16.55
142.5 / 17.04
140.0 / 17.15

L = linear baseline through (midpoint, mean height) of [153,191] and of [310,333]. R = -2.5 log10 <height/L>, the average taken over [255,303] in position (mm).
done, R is 0.09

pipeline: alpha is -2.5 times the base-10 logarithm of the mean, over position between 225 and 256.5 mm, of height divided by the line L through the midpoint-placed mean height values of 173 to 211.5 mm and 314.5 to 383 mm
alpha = 0.13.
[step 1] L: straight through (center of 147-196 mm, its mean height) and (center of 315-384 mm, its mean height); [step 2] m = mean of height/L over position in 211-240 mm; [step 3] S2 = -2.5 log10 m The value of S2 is 0.17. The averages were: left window 16.1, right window 14.9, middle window 13.4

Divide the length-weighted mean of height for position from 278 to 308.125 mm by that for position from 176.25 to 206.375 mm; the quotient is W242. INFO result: 0.9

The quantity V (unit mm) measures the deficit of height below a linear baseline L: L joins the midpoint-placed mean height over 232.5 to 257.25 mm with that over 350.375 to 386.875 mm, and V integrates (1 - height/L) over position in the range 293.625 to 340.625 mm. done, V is -0.8 mm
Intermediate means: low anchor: 13.9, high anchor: 14.8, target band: 14.7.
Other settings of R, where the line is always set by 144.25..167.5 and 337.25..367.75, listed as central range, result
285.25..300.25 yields 0.131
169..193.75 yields 0.014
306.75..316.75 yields 0.016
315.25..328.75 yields 0.027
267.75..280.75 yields 0.092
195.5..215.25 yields 0.067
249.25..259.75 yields 0.091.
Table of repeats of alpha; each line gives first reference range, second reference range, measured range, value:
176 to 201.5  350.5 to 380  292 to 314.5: 0.06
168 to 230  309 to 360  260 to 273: 0.05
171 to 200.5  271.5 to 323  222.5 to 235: 0.16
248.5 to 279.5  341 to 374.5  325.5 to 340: -0.02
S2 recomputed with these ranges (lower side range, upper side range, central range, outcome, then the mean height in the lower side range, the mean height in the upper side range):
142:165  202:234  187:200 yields -0.06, 16.4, 13.9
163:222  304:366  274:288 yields 0.10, 15.3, 14.9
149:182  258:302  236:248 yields 0.07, 16.1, 13.9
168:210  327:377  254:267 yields 0.07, 15.7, 14.9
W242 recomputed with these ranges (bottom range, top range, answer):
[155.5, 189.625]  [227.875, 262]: 0.87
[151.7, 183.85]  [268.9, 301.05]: 0.86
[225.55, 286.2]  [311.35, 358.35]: 1.07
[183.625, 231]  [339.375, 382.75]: 1.01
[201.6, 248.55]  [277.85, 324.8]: 1.03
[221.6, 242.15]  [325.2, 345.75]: 1.13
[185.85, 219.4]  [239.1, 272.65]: 0.94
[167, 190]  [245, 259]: 0.90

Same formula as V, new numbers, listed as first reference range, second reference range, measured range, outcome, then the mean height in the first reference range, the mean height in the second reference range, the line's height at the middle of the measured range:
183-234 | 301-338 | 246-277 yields 0.9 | 14.6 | 14.9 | 14.7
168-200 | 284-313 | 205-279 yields 4.8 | 15.9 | 14.1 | 15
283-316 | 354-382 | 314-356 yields -1.0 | 14.1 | 14.8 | 14.5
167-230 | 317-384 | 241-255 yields 0.8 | 15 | 14.9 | 15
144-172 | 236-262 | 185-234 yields 1.6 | 16.3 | 14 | 15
